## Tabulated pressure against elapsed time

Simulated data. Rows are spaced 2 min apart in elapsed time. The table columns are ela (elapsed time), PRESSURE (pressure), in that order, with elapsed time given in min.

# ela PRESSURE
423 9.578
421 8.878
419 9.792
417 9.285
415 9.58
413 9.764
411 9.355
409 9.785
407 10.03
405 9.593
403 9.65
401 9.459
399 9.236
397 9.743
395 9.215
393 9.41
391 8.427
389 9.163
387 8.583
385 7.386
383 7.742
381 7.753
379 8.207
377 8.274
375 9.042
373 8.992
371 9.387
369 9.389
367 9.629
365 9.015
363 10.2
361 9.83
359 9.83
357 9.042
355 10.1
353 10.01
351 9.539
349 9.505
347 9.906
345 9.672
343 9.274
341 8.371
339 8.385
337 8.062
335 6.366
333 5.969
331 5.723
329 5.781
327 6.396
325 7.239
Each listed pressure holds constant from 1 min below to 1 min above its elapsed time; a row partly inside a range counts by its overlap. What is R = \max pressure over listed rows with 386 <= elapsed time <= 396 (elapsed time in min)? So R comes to 9.41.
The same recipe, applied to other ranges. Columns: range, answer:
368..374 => 9.389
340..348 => 9.906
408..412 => 9.785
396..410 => 10.03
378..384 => 8.207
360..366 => 10.2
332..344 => 9.274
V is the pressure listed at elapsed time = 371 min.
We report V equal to 9.387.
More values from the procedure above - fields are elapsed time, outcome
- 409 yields 9.785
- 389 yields 9.163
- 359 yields 9.83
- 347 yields 9.906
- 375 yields 9.042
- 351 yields 9.539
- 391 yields 8.427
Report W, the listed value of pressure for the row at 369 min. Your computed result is 9.389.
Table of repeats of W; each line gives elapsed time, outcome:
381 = 7.753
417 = 9.285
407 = 10.03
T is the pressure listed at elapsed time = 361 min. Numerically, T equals 9.83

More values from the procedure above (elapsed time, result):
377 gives 8.274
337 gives 8.062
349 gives 9.505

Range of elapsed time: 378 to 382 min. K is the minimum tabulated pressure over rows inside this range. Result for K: 7.753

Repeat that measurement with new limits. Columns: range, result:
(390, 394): 8.427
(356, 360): 9.042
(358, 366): 9.015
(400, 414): 9.355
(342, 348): 9.274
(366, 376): 8.992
